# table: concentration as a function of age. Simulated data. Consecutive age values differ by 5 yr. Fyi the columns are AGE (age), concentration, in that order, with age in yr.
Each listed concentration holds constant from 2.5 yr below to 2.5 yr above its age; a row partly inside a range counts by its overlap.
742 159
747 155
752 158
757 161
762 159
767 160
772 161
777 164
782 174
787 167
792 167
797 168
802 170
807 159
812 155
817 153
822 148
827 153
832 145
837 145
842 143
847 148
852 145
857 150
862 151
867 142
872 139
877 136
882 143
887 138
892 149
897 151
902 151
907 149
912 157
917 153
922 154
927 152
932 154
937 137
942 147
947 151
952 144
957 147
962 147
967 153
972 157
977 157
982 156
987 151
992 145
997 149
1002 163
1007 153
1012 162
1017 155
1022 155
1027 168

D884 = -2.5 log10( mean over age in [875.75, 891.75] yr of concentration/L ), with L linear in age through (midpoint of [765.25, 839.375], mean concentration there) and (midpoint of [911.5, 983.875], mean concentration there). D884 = 0.10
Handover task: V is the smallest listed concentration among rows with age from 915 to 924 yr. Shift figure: 153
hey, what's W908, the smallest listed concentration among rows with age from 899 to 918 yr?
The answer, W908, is 149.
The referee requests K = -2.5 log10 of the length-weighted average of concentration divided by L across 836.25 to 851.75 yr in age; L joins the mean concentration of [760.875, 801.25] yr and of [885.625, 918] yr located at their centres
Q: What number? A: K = 0.09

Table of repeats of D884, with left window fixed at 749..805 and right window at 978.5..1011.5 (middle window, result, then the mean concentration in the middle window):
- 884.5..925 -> 0.054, 150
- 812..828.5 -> 0.072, 152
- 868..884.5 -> 0.144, 140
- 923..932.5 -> 0.027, 153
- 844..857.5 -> 0.095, 147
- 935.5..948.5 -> 0.079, 145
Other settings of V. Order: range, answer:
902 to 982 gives 137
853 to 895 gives 136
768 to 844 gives 143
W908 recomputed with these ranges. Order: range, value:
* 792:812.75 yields 155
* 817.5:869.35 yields 142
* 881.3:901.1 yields 138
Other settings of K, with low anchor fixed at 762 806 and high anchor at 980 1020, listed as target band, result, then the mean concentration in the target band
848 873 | 0.11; 146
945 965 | 0.07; 147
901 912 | 0.05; 151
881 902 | 0.10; 146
